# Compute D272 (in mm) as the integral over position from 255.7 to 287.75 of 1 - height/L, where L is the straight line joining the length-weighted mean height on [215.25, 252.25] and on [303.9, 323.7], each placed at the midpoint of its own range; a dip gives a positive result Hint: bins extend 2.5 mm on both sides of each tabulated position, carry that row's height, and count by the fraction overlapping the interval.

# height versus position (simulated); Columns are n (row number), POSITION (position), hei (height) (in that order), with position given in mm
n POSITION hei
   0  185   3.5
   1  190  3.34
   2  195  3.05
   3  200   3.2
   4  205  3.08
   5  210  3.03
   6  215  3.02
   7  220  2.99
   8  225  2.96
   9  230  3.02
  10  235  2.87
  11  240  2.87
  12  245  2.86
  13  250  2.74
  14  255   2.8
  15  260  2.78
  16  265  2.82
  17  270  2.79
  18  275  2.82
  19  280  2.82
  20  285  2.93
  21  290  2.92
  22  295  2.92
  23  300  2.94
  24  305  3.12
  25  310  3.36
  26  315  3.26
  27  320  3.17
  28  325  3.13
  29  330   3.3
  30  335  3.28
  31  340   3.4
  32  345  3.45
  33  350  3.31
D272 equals 2.5 mm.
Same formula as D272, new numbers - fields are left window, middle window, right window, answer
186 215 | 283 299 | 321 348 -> 1.62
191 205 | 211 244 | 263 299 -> 0.95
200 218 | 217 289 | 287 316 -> 4.80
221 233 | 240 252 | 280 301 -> 0.59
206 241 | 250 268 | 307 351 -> 1.69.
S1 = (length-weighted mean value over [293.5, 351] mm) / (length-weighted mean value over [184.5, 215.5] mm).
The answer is 1.0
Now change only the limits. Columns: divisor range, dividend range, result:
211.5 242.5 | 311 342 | 1.10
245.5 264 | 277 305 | 1.05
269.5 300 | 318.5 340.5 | 1.13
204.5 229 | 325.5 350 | 1.11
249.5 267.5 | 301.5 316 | 1.16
